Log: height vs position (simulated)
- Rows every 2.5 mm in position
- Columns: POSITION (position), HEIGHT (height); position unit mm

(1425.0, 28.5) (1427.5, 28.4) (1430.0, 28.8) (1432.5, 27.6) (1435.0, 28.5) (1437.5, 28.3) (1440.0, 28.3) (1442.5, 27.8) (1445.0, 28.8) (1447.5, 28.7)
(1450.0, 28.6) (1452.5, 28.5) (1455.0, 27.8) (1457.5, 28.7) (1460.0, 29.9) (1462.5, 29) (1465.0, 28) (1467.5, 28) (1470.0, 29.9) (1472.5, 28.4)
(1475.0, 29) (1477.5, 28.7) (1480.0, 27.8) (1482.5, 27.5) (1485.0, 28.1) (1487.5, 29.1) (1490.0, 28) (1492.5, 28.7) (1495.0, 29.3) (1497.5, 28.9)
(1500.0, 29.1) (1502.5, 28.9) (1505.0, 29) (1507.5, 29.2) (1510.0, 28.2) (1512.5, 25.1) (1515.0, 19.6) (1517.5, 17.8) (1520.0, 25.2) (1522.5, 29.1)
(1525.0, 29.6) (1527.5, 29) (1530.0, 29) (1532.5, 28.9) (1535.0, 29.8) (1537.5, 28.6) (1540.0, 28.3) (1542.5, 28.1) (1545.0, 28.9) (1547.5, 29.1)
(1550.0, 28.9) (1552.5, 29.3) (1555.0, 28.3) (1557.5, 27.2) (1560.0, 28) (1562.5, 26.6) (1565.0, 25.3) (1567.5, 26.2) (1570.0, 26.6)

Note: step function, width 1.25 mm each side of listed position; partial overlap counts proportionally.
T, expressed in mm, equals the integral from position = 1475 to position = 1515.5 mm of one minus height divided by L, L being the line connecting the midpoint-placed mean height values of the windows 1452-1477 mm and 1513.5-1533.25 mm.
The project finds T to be -1.10 mm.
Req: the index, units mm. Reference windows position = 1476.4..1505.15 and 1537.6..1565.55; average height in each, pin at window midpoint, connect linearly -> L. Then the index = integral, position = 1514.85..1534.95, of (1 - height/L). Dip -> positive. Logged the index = 1.2 mm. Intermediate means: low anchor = 28.6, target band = 26.6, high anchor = 28.1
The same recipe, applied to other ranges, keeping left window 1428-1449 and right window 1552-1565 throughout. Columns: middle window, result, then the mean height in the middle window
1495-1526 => 1.3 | 26.7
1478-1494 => -0.1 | 28.2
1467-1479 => -0.3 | 28.8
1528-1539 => -0.5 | 29.1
